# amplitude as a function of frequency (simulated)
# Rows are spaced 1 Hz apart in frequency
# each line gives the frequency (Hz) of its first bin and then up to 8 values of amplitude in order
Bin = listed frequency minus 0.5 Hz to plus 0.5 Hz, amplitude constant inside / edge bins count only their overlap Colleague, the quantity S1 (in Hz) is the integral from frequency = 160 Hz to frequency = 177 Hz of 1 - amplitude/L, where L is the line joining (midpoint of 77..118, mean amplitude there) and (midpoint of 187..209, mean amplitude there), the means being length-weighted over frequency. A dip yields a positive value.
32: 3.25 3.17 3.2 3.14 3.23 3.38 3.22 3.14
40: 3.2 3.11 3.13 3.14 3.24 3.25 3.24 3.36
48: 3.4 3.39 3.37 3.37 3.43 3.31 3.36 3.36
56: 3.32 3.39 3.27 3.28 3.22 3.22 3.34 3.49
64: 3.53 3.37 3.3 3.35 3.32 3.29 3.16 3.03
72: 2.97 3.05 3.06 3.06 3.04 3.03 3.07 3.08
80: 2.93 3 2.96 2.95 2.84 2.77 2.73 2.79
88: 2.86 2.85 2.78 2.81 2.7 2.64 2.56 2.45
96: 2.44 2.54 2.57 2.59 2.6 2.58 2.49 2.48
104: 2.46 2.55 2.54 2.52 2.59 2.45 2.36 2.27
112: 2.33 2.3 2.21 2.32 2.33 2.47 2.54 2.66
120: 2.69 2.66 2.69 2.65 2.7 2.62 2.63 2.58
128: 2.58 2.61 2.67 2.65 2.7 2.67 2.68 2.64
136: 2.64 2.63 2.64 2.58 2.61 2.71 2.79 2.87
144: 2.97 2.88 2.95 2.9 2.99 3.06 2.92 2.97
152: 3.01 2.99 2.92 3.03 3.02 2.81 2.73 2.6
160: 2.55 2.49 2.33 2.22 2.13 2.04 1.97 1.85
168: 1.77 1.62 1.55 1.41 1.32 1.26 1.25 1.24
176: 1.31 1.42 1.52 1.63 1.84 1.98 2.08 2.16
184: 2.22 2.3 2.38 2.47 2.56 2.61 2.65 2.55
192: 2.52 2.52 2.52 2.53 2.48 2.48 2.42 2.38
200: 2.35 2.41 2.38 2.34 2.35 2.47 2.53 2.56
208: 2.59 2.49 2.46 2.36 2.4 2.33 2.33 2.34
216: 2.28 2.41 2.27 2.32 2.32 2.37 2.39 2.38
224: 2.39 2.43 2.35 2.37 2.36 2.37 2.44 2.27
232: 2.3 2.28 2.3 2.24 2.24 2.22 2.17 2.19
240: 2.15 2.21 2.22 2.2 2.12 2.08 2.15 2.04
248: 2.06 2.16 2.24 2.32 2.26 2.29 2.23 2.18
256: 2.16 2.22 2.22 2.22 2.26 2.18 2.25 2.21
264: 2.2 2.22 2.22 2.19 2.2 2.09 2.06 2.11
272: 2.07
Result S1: 5.2 Hz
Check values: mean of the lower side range 2.62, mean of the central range 1.75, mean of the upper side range 2.49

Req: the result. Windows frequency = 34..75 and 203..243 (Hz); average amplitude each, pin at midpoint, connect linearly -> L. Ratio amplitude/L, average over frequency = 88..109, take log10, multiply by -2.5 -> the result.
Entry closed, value 0.168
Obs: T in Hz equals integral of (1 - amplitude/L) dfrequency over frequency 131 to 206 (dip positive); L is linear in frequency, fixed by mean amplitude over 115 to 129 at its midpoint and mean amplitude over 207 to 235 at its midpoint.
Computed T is 3.3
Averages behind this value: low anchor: 2.59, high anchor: 2.37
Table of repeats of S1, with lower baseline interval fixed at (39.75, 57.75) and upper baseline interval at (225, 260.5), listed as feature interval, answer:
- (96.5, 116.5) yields 3.55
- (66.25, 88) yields 0.85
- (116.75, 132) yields 1.33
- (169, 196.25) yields 5.92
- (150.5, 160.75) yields -0.53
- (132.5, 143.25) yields 0.52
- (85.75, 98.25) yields 1.60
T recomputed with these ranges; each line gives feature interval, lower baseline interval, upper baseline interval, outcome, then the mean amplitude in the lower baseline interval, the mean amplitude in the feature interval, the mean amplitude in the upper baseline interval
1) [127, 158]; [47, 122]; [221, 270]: -1.7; 2.89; 2.8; 2.24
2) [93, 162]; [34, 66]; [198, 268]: 5.3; 3.3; 2.64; 2.29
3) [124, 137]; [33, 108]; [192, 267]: 0.5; 3.03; 2.64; 2.31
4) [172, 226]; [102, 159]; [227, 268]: 3.4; 2.67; 2.25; 2.22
